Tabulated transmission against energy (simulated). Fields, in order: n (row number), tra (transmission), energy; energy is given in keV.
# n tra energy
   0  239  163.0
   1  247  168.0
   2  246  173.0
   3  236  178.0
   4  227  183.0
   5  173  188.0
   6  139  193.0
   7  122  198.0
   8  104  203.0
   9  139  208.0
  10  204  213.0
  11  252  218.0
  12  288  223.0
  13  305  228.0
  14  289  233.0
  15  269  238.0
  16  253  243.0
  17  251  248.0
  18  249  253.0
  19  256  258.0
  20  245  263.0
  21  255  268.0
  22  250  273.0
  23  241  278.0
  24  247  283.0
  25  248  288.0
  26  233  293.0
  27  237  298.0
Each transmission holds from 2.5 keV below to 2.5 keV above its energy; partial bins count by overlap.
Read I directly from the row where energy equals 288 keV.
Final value 248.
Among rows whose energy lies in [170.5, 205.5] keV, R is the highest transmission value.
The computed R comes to 246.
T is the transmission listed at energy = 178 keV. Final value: 236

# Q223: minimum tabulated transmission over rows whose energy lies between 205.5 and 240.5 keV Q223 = 139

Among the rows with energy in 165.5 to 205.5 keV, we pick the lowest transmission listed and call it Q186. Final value 104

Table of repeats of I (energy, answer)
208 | 139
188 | 173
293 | 233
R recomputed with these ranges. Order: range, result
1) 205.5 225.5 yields 288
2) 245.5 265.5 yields 256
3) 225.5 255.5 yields 305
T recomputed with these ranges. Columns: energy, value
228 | 305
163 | 239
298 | 237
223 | 288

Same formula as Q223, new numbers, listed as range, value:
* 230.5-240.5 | 269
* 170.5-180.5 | 236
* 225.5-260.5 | 249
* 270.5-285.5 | 241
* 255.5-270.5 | 245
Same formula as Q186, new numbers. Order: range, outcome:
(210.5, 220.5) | 204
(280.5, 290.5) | 247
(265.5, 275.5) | 250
